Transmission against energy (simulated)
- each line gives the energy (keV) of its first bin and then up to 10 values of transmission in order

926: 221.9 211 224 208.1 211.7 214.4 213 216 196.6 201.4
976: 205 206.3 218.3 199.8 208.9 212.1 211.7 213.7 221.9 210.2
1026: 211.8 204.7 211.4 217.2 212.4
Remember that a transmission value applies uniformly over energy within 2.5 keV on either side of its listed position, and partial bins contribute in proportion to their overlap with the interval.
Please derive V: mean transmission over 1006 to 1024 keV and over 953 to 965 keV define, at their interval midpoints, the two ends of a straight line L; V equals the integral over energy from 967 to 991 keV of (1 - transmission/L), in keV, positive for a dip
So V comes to 0.8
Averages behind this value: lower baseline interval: 212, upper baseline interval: 215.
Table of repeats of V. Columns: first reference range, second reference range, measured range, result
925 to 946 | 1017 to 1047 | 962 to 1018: 1.2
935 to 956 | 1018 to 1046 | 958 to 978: 0.8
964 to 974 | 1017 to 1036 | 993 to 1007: -0.3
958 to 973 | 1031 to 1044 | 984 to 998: -0.1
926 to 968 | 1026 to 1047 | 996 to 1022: -0.2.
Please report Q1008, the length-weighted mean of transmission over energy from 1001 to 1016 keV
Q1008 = 214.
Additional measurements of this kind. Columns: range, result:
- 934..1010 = 210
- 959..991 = 207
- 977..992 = 209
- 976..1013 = 210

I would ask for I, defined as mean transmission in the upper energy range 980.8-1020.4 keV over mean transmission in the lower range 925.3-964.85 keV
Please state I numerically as 1.0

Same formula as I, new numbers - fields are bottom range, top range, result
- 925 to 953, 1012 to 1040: 0.99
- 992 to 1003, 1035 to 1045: 1.03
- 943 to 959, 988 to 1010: 0.98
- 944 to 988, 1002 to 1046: 1.02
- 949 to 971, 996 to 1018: 1.02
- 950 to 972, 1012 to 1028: 1.03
